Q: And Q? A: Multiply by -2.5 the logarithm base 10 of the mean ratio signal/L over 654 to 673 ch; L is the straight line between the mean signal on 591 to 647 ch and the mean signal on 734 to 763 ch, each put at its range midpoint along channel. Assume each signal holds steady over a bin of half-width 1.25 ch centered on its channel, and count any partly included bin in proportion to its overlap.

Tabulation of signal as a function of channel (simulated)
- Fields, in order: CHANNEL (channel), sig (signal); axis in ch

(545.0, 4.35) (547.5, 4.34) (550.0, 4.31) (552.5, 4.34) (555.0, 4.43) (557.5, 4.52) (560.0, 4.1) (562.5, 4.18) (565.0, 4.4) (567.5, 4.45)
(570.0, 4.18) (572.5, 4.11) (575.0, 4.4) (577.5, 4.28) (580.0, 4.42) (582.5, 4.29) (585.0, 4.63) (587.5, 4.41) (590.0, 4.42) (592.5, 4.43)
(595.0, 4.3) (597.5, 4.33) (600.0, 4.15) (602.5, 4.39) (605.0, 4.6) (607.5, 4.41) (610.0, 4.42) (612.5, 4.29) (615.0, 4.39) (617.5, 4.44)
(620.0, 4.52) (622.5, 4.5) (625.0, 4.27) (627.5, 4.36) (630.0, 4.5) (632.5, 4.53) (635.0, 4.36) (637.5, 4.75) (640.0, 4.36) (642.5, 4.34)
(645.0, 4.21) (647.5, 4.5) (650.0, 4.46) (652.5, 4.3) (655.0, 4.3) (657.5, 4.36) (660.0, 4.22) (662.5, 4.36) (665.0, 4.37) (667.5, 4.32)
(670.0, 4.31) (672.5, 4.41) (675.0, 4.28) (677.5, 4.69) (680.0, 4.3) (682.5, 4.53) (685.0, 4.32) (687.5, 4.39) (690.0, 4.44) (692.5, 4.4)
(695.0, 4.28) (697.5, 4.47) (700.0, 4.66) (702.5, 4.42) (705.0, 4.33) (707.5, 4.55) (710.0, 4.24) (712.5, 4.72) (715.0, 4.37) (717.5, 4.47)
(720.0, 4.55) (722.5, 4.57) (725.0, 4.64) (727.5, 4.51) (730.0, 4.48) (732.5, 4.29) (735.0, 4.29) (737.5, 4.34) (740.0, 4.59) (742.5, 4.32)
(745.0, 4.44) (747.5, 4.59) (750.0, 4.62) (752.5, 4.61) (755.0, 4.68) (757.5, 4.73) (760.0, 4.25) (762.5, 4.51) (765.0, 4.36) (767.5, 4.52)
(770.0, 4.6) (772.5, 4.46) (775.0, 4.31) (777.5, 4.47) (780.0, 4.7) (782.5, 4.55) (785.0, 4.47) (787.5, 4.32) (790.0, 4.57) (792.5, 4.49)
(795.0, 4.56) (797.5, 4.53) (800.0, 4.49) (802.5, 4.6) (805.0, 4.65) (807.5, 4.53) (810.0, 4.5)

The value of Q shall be 0.027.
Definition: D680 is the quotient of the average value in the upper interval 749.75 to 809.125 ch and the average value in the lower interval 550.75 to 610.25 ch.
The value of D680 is 1.04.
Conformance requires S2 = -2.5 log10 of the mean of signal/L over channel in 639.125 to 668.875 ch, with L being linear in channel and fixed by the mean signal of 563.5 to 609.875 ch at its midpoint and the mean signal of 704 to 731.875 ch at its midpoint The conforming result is 0.02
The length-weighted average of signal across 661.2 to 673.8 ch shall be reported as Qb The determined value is 4.35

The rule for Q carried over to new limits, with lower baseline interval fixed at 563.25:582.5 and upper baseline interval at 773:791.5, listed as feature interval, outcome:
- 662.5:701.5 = 0.00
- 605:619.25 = -0.02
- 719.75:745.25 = 0.00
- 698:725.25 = -0.02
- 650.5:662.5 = 0.02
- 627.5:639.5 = -0.03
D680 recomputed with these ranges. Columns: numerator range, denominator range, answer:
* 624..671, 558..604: 1.01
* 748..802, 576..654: 1.03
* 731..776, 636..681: 1.02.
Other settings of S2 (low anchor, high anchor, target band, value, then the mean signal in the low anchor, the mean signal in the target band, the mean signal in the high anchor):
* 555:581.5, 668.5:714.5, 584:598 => -0.02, 4.31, 4.42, 4.43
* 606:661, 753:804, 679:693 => 0.01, 4.4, 4.4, 4.51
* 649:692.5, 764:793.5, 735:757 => -0.02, 4.37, 4.52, 4.49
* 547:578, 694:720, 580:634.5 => -0.01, 4.31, 4.41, 4.46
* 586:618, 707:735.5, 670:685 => 0.01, 4.38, 4.42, 4.48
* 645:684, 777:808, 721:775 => 0.00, 4.37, 4.49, 4.53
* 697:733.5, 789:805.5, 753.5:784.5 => 0.00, 4.49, 4.51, 4.55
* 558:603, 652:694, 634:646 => -0.01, 4.33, 4.41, 4.37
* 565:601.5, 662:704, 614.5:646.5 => -0.01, 4.35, 4.43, 4.41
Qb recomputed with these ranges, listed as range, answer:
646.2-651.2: 4.48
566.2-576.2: 4.29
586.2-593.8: 4.42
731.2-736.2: 4.29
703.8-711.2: 4.37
